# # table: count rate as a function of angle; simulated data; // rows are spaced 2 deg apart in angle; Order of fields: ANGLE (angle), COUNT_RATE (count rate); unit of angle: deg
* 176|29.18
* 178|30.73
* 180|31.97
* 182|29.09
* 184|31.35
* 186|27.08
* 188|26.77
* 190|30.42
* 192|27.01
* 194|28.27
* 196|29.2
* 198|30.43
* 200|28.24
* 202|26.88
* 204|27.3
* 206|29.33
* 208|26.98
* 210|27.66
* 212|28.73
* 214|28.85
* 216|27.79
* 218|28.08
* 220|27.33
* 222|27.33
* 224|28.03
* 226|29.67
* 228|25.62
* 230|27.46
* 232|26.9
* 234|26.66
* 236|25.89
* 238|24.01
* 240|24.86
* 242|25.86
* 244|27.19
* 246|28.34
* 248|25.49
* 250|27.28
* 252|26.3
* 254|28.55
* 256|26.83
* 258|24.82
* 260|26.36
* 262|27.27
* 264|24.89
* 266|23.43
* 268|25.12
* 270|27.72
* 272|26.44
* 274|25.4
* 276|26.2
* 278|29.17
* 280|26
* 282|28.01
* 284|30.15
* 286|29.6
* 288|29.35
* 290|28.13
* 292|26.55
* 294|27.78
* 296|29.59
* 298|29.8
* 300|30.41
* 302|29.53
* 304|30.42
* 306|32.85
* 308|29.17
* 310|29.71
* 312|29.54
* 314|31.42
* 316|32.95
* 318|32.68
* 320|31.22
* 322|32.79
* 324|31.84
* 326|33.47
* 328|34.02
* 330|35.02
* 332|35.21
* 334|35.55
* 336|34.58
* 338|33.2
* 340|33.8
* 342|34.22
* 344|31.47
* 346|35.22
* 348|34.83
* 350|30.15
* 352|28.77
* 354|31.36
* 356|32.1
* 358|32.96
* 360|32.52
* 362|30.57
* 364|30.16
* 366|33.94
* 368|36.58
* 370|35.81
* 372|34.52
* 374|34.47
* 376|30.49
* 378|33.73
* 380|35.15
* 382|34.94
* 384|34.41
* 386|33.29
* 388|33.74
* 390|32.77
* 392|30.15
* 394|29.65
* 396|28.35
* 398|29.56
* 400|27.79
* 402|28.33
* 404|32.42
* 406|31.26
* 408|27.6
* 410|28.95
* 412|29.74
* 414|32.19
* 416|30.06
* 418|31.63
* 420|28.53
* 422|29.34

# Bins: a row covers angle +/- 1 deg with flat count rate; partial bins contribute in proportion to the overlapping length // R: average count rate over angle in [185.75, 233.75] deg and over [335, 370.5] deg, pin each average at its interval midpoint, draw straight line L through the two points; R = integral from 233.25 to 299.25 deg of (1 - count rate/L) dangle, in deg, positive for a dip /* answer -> 6.5 deg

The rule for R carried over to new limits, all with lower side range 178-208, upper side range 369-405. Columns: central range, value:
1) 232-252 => 2.3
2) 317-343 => -2.0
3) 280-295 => 1.0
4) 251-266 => 1.9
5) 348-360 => 0.0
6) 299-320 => 0.0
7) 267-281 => 1.7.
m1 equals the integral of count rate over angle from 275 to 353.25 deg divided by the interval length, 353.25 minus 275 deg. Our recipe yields 31.1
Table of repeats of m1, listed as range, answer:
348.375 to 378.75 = 32.6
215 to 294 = 26.9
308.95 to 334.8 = 32.7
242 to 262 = 26.8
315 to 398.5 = 32.9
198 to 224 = 28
